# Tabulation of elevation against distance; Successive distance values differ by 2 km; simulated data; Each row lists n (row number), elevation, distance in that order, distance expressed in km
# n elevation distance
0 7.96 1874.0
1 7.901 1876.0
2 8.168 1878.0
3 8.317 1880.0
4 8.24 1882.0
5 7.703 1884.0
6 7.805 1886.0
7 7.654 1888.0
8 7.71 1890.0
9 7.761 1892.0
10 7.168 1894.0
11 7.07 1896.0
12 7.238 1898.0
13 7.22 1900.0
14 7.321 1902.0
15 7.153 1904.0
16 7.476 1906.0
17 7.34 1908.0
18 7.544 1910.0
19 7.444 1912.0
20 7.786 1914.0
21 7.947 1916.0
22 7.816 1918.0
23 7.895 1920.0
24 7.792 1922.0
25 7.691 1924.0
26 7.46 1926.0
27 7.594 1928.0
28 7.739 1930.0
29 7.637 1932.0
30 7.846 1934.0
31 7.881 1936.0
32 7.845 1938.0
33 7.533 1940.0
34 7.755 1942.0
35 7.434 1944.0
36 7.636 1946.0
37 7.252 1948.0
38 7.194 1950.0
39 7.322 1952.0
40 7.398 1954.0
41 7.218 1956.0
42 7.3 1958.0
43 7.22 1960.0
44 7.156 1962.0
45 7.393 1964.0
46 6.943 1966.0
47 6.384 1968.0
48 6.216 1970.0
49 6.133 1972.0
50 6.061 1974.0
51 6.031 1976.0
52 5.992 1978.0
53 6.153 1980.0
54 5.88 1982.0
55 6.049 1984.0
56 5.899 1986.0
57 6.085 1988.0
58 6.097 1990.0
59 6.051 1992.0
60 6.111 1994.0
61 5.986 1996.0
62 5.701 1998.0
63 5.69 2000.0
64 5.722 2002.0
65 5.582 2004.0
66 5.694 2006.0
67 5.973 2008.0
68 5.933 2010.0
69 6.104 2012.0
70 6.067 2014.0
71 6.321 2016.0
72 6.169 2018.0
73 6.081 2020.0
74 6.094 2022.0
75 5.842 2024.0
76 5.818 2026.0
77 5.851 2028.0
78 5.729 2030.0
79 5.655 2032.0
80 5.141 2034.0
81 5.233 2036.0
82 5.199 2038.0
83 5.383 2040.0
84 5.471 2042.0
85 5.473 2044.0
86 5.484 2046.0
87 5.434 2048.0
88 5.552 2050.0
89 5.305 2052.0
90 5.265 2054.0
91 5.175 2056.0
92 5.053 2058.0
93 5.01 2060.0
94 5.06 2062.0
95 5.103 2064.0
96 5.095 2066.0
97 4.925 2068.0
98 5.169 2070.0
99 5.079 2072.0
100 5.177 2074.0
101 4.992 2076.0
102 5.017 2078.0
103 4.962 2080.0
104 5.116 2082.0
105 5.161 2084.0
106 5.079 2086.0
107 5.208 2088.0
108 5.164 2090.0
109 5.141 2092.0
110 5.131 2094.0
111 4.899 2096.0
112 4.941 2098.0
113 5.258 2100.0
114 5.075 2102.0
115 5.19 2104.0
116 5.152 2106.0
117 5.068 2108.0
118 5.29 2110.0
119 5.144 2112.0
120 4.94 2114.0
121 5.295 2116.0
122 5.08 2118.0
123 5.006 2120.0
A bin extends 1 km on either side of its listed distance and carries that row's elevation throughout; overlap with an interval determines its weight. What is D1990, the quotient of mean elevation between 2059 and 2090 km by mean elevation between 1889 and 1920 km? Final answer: 0.7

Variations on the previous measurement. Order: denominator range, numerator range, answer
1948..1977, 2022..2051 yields 0.81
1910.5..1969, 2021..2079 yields 0.71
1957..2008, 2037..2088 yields 0.83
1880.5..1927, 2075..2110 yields 0.67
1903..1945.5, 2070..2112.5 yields 0.67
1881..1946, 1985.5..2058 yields 0.75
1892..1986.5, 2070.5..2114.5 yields 0.71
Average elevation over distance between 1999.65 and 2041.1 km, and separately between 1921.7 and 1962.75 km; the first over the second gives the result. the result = 0.77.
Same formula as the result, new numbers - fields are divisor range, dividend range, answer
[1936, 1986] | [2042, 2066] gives 0.76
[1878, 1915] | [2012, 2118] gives 0.70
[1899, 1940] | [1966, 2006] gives 0.79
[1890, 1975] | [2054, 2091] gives 0.69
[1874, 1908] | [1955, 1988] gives 0.85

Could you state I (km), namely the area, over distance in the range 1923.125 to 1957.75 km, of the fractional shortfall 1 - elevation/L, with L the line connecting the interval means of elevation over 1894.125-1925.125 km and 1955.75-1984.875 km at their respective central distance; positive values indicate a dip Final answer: -2.7 km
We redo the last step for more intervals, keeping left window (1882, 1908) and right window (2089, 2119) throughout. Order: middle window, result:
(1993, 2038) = 2.1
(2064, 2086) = 1.5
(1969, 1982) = 1.0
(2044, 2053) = 0.5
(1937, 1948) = -1.1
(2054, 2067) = 1.2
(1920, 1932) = -0.9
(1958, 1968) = -0.6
